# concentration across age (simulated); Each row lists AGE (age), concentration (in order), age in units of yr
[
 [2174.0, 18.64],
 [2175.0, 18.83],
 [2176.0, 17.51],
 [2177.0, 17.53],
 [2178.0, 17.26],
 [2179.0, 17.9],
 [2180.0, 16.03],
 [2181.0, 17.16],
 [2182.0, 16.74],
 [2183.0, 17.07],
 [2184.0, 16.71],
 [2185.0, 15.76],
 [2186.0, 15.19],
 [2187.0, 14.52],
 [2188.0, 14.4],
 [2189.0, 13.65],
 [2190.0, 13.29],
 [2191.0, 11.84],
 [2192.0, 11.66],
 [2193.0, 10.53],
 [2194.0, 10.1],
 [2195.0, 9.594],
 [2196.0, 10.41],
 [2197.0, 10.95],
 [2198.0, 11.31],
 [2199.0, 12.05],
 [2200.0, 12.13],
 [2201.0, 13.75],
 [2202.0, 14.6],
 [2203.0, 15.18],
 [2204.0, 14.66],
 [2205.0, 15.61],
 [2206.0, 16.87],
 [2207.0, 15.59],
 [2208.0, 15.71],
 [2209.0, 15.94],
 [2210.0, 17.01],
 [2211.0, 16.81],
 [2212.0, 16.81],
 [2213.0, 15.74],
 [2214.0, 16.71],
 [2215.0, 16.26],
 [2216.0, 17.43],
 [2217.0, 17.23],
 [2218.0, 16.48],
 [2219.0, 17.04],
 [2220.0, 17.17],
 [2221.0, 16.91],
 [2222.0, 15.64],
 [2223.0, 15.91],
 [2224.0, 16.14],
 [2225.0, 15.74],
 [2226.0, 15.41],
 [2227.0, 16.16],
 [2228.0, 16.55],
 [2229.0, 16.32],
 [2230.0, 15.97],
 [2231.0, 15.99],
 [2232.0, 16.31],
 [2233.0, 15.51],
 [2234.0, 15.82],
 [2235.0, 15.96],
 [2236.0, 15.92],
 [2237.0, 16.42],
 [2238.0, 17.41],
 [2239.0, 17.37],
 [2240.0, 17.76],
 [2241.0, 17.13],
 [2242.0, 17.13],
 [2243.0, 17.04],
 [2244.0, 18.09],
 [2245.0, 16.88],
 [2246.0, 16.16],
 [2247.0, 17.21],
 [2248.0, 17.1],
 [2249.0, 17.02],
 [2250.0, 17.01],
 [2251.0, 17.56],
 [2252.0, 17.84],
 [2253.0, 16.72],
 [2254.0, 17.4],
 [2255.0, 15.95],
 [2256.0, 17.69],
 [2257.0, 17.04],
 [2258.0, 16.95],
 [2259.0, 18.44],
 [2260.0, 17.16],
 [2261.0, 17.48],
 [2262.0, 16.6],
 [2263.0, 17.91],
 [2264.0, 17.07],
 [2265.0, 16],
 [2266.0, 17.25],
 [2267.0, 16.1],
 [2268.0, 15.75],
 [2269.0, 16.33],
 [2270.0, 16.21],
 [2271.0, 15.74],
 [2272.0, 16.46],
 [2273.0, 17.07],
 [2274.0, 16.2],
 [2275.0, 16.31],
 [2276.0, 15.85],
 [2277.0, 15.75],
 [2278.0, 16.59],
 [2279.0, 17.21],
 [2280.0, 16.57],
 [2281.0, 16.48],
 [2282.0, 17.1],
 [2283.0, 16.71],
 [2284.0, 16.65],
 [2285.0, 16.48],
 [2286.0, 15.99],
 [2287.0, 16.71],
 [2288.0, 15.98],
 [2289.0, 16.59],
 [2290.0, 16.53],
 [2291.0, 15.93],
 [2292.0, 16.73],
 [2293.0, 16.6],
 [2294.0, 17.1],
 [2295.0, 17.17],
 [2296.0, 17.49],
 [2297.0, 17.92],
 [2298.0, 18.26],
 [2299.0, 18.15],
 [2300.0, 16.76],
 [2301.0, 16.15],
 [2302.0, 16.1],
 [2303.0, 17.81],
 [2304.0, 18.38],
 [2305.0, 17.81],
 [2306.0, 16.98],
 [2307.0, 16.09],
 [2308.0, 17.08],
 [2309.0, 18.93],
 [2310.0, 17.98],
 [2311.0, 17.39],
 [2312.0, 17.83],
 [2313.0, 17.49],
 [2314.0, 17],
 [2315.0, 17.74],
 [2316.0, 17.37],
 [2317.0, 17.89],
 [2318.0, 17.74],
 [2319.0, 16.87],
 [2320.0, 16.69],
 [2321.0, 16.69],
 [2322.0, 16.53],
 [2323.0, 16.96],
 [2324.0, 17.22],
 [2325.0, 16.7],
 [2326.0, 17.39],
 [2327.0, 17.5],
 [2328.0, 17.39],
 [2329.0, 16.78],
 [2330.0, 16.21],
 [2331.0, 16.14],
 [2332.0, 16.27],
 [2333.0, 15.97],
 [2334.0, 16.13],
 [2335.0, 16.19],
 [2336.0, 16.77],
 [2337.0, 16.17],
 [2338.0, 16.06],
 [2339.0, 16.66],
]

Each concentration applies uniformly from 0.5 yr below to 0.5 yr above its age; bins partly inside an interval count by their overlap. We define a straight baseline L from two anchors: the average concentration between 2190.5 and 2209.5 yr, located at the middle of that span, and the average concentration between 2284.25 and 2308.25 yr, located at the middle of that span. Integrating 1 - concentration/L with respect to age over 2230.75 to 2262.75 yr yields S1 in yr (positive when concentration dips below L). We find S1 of -4.3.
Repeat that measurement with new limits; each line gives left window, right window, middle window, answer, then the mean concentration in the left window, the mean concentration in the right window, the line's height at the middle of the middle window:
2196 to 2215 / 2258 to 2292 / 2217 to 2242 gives -1.6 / 14.8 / 16.6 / 15.4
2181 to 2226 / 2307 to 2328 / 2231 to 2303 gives -2.6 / 14.8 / 17.3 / 16.2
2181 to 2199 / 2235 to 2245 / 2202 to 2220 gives -1.7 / 13.2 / 17.1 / 14.8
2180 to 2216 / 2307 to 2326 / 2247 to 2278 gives -1.6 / 14.4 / 17.3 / 16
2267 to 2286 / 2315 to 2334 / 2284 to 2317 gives -1.0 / 16.4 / 16.9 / 16.7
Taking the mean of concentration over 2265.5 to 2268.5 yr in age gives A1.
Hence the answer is 16.4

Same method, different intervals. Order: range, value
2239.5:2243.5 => 17.3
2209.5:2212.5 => 16.9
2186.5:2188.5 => 14.5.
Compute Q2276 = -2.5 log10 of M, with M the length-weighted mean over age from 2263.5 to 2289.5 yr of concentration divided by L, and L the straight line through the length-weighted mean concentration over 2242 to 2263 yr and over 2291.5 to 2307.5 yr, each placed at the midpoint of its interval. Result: 0.05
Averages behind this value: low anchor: 17.2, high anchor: 17.2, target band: 16.4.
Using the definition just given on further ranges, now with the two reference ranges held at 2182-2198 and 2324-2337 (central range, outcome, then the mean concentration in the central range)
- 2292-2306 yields -0.10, 17.3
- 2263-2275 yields -0.09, 16.4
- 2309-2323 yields -0.07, 17.4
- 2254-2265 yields -0.16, 17.2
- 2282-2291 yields -0.06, 16.5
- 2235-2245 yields -0.19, 17.1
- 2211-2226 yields -0.19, 16.5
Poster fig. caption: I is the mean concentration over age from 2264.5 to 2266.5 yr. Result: 16.6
